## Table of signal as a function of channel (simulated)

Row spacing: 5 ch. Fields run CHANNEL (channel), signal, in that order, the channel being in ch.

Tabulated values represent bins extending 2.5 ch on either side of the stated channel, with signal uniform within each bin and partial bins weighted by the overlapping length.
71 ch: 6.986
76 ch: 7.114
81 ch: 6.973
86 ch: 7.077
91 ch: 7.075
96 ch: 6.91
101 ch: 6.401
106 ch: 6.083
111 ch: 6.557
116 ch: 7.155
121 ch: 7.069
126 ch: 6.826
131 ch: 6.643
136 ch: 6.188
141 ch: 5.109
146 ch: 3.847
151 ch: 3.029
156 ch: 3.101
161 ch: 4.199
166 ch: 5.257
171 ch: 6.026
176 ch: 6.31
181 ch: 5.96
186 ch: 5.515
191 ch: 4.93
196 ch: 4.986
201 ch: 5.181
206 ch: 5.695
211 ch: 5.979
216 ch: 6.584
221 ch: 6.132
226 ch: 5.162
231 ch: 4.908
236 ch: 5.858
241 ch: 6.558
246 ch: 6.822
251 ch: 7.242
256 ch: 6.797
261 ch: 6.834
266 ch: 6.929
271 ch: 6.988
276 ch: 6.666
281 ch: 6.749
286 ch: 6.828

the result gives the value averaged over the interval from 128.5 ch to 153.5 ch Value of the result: 4.96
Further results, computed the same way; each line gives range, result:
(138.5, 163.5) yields 3.86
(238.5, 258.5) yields 6.85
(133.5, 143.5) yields 5.65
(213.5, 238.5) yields 5.73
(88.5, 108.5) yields 6.62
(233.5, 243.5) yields 6.21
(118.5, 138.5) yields 6.68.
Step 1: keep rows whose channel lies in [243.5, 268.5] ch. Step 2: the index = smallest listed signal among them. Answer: 6.797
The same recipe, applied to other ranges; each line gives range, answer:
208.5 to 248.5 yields 4.908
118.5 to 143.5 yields 5.109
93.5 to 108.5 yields 6.083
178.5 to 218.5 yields 4.93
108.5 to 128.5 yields 6.557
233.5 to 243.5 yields 5.858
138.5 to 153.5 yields 3.029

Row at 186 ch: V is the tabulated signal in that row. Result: 5.515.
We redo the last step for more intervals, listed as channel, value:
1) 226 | 5.162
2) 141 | 5.109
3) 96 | 6.91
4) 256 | 6.797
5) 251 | 7.242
